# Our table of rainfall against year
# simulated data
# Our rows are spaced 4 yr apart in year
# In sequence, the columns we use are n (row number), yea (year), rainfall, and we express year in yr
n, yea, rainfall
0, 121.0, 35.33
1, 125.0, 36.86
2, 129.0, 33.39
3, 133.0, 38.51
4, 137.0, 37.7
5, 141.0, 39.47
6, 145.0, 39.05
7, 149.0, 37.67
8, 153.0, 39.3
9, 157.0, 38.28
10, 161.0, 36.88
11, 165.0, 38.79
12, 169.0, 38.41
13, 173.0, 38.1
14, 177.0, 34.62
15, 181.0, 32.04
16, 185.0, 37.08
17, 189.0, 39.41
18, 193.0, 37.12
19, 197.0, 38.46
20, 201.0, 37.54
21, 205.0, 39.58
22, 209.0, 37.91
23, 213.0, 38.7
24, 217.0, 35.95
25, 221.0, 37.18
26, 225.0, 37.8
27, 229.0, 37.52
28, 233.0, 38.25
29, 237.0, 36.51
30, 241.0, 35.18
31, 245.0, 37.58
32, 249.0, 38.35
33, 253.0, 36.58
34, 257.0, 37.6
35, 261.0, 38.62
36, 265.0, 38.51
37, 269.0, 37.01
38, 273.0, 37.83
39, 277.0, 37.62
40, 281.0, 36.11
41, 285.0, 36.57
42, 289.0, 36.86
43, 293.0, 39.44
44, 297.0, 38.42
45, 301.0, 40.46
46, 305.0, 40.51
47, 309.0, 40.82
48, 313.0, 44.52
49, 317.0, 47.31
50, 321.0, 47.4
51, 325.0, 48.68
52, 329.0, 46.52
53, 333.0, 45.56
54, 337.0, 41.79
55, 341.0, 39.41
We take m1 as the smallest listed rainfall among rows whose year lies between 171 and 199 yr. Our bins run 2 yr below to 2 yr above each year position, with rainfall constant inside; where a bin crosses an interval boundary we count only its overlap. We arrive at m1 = 32.04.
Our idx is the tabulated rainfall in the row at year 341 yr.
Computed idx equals 39.41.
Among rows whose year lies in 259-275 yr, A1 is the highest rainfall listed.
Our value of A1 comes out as 38.62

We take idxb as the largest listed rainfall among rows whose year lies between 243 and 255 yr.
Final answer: 38.35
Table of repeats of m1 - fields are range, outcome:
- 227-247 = 35.18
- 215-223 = 35.95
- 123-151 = 33.39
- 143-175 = 36.88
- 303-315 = 40.51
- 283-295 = 36.57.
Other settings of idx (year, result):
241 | 35.18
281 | 36.11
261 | 38.62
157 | 38.28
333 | 45.56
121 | 35.33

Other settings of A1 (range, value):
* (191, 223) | 39.58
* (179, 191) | 39.41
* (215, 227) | 37.8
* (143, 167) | 39.3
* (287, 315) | 44.52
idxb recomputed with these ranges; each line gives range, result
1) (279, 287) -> 36.57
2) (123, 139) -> 38.51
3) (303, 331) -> 48.68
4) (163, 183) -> 38.79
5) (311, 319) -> 47.31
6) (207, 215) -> 38.7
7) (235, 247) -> 37.58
